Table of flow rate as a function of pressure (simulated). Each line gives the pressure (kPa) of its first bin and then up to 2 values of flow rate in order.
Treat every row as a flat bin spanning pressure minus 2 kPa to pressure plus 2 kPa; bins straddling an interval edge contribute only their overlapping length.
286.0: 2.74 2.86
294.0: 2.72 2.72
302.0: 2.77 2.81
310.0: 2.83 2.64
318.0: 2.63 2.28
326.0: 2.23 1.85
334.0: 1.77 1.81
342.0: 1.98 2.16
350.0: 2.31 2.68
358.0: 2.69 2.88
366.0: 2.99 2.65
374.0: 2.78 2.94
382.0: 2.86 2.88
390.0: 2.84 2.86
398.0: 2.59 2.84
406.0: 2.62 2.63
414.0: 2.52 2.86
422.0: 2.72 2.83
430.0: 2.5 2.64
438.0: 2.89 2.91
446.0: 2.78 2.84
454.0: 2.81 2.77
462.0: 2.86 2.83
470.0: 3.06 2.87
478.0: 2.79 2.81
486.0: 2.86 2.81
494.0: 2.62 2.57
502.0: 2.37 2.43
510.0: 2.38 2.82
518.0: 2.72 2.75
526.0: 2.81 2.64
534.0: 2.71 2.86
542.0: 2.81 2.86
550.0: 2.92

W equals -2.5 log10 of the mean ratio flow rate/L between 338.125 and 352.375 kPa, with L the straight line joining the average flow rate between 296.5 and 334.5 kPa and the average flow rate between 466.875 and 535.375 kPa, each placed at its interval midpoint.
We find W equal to 0.19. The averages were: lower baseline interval 2.48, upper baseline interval 2.71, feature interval 2.12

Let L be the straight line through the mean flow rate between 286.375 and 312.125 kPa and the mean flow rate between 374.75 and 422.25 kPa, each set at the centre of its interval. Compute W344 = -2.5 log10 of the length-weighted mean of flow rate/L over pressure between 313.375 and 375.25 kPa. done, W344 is 0.16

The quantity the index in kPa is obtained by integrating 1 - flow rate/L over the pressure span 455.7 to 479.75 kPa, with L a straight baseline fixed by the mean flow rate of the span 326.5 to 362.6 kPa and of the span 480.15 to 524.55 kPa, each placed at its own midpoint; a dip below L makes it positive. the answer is -2.9 kPa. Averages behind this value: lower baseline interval 2.21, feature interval 2.86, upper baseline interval 2.65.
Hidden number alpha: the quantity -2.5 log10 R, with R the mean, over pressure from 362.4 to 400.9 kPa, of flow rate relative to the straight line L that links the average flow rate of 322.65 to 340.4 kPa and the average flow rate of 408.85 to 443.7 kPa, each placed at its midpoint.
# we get -0.20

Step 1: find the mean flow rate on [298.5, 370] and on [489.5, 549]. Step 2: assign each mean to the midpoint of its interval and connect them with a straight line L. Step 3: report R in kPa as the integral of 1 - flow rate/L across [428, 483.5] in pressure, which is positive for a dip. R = -4.6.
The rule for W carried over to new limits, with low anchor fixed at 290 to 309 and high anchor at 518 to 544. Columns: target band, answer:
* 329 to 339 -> 0.464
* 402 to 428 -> 0.023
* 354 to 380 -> -0.017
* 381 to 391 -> -0.037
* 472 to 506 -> 0.026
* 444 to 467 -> -0.020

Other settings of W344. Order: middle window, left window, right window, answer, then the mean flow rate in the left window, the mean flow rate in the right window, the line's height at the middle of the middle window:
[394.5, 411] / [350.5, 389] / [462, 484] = 0.052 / 2.8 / 2.87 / 2.82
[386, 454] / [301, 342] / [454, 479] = -0.023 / 2.33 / 2.86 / 2.69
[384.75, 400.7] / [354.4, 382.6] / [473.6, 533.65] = 0.001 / 2.82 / 2.68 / 2.79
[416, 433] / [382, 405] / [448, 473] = 0.041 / 2.8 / 2.86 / 2.83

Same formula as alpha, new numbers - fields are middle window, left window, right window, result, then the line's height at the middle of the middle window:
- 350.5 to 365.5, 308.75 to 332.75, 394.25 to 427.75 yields -0.09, 2.51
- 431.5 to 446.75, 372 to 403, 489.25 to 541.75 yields -0.02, 2.76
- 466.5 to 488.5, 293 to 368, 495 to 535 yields -0.11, 2.59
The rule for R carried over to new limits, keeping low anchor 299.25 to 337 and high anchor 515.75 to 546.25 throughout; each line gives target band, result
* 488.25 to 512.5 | 1.6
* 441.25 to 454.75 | -1.0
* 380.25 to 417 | -2.8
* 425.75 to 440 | -0.5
